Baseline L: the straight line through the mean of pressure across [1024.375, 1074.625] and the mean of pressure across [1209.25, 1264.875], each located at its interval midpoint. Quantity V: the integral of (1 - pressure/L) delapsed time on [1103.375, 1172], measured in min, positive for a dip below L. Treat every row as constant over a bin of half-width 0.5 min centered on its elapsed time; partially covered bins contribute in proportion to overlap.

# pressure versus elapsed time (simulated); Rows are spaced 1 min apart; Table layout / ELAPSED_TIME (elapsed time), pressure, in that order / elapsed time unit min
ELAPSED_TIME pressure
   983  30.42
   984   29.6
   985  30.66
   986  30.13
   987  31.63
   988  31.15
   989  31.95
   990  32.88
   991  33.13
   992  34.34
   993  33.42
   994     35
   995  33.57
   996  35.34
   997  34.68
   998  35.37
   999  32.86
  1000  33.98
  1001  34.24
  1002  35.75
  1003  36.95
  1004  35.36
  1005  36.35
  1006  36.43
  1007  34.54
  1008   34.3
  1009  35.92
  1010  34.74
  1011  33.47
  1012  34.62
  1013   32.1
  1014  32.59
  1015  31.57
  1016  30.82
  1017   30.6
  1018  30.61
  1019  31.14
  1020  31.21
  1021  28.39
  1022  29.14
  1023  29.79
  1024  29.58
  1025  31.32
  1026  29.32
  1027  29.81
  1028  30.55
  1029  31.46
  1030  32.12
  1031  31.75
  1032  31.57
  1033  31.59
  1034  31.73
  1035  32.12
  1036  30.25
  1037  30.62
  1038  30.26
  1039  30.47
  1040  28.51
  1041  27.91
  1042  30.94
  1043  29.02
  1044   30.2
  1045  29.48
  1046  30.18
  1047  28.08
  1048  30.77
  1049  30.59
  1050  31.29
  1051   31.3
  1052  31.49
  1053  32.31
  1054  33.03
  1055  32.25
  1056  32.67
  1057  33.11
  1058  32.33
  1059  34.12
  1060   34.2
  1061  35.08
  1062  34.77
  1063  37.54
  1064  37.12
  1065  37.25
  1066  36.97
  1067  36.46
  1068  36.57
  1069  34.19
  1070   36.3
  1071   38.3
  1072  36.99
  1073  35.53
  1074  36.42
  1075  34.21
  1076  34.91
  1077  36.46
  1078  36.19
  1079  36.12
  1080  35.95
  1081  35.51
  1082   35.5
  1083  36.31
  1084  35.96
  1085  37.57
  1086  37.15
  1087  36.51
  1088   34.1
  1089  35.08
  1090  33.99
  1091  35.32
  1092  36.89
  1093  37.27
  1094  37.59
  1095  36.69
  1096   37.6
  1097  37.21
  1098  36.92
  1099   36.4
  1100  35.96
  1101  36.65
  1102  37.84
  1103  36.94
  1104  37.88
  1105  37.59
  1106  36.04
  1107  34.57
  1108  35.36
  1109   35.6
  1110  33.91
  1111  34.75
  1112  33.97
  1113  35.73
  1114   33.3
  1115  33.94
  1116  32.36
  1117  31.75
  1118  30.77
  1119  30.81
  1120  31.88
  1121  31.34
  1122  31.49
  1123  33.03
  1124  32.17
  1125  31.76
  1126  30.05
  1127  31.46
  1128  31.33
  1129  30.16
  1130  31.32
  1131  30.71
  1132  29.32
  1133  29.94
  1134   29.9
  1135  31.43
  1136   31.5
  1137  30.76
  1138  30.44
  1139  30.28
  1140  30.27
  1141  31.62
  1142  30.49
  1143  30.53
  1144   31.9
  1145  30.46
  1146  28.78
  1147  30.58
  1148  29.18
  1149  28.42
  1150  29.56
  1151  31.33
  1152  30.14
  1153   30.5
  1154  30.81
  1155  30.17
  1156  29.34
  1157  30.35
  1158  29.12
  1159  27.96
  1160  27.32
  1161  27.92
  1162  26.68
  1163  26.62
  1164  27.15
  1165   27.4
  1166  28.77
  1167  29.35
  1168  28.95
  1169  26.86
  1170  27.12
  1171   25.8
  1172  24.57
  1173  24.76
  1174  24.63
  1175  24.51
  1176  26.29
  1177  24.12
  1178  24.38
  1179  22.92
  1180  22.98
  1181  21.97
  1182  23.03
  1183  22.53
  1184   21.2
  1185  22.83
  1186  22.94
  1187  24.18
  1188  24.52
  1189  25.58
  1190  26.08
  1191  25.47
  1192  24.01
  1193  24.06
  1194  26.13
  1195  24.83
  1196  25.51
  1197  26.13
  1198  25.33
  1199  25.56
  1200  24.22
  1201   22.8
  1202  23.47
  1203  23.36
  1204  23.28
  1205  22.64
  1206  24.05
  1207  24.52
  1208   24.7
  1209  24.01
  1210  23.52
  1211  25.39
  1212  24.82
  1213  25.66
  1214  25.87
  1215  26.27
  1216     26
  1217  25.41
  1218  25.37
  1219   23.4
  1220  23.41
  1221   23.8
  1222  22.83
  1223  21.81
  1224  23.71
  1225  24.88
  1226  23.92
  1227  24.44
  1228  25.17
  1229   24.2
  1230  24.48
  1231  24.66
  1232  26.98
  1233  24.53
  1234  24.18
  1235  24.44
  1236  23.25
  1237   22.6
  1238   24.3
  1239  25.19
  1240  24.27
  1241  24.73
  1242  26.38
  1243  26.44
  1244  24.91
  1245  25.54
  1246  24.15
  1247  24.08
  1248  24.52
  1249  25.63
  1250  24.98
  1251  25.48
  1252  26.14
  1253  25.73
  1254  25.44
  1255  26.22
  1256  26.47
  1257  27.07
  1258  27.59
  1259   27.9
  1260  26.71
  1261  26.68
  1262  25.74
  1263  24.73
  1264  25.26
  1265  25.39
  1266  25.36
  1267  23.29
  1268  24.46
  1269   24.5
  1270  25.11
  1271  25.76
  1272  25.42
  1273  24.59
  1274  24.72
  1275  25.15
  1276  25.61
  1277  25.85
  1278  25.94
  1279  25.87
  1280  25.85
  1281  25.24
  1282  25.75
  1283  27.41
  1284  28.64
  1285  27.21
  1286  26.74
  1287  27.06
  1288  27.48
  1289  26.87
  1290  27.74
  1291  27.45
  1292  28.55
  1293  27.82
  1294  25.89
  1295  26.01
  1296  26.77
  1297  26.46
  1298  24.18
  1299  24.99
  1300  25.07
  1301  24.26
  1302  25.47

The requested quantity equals -4.2 min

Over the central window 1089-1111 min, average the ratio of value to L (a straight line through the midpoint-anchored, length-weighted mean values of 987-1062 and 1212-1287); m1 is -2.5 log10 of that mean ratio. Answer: -0.21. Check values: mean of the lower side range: 32.2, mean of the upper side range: 25.2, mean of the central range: 36.3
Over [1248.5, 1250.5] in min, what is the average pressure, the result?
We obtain 25.3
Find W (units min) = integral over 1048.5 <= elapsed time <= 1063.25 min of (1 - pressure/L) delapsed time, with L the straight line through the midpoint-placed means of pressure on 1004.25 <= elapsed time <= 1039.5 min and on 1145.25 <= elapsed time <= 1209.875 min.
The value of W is -1.2 min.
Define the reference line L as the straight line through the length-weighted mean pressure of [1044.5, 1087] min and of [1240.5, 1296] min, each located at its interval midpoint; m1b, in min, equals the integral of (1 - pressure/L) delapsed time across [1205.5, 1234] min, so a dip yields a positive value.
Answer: 3.5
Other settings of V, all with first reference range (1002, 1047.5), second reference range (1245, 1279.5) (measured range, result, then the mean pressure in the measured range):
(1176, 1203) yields 3.2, 24.1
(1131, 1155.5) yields -1.5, 30.4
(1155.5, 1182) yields 1.5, 26.4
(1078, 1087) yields -1.8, 36.3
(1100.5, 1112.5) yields -2.6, 35.9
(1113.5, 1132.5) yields -1.6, 31.5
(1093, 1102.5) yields -2.3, 37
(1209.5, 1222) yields 0.9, 24.8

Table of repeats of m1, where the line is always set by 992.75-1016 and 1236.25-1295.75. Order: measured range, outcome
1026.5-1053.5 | 0.090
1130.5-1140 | -0.013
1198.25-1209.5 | 0.166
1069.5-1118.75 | -0.138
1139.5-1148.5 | -0.021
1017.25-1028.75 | 0.125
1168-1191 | 0.175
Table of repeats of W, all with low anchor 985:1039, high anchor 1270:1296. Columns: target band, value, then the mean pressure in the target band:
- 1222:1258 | 3.3 min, 24.9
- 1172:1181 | 1.4 min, 24.2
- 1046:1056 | 0.1 min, 31.3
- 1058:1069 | -1.6 min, 35.8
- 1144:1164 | 0.0 min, 29.2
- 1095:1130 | -4.4 min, 34.1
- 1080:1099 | -3.4 min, 36.3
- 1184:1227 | 5.7 min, 24.4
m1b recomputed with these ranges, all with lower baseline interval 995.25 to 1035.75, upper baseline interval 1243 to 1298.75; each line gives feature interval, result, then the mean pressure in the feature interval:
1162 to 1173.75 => 0.7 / 27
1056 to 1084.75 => -4.1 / 35.7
